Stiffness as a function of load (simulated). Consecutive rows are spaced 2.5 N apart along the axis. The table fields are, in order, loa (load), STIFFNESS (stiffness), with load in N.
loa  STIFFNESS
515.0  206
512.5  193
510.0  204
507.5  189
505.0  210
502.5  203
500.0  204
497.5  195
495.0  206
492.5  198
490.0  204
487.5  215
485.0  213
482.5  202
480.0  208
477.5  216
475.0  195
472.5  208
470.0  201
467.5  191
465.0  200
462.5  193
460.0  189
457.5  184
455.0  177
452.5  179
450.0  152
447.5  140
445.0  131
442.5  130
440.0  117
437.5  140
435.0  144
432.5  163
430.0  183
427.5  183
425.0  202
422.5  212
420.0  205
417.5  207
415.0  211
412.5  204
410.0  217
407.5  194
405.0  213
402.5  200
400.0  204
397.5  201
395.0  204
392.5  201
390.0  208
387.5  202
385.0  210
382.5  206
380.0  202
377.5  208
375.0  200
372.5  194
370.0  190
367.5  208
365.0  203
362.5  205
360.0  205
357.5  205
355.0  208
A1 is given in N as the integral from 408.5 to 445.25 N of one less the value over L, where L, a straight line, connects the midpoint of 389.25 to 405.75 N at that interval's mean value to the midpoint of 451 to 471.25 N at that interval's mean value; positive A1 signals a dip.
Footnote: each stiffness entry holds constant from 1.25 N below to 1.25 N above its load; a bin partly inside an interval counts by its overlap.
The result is 3.6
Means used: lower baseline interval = 204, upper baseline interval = 189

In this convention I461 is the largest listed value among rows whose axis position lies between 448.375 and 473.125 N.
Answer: 208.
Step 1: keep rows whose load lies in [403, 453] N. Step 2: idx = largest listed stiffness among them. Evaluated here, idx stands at 217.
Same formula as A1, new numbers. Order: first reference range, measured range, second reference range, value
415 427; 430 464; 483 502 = 7.8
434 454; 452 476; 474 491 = -2.2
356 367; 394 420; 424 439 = -3.6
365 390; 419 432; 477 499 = 0.6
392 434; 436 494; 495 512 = 5.4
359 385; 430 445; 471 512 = 4.5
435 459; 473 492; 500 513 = -2.9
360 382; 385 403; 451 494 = -0.2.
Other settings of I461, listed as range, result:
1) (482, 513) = 215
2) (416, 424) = 212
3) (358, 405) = 213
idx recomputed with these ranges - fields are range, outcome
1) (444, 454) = 179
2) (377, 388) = 210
